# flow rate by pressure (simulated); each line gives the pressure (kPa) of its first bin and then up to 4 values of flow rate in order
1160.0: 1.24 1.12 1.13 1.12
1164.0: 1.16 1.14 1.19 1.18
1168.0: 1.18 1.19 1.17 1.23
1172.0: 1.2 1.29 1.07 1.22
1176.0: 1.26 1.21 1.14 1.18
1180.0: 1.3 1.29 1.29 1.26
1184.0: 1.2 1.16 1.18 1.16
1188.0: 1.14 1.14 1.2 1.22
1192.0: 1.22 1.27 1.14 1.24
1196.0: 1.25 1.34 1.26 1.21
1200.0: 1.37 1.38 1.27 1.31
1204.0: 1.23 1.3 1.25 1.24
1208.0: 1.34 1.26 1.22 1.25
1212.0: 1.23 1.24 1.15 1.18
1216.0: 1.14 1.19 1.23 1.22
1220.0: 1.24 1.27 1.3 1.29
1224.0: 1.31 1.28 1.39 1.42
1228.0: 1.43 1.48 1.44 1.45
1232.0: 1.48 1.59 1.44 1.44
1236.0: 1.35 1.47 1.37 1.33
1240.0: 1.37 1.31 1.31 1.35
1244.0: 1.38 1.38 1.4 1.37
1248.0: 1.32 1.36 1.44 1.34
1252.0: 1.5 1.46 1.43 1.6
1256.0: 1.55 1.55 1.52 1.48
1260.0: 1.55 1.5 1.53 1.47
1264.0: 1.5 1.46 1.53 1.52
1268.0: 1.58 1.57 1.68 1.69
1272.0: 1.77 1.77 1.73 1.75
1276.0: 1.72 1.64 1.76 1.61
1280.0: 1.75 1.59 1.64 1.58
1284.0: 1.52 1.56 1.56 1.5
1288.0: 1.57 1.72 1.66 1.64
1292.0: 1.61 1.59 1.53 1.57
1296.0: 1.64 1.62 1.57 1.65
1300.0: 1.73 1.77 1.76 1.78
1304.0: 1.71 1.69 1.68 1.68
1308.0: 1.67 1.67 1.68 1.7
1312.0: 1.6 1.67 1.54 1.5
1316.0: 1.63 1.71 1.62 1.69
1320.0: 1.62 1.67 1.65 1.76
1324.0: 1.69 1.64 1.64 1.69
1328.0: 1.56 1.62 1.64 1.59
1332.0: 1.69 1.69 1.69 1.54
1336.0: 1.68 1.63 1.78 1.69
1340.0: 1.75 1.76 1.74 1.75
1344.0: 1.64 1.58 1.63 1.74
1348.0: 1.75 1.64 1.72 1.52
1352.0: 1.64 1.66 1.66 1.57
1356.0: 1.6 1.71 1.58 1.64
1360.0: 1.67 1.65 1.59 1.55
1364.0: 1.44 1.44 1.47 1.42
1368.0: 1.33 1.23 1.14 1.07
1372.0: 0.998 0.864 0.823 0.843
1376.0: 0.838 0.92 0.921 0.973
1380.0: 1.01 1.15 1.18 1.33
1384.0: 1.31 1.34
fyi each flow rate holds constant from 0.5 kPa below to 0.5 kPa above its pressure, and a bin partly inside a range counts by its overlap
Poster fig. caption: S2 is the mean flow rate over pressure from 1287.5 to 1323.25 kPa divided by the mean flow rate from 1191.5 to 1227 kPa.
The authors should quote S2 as 1.31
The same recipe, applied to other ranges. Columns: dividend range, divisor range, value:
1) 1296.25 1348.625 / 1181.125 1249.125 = 1.29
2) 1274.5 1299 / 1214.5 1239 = 1.20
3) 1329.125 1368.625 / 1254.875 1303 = 1.01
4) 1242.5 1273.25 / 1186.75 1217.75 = 1.21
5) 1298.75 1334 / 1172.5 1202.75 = 1.35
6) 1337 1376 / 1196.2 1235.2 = 1.15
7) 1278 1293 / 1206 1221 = 1.32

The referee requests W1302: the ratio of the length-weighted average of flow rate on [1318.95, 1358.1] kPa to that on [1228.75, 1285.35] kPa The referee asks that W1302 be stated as 1.10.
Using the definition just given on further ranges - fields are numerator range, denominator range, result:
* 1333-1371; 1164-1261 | 1.22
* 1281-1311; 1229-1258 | 1.15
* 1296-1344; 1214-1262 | 1.20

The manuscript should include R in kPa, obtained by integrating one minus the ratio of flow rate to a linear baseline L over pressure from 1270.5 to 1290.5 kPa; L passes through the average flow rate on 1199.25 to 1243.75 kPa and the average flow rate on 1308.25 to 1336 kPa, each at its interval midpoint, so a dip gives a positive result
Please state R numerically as -1.9 kPa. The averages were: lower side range 1.32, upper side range 1.64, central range 1.65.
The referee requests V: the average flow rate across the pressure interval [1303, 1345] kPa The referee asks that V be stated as 1.66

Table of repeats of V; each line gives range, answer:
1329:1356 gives 1.67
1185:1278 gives 1.38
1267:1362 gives 1.65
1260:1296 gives 1.61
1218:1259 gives 1.4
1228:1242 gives 1.42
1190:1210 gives 1.27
